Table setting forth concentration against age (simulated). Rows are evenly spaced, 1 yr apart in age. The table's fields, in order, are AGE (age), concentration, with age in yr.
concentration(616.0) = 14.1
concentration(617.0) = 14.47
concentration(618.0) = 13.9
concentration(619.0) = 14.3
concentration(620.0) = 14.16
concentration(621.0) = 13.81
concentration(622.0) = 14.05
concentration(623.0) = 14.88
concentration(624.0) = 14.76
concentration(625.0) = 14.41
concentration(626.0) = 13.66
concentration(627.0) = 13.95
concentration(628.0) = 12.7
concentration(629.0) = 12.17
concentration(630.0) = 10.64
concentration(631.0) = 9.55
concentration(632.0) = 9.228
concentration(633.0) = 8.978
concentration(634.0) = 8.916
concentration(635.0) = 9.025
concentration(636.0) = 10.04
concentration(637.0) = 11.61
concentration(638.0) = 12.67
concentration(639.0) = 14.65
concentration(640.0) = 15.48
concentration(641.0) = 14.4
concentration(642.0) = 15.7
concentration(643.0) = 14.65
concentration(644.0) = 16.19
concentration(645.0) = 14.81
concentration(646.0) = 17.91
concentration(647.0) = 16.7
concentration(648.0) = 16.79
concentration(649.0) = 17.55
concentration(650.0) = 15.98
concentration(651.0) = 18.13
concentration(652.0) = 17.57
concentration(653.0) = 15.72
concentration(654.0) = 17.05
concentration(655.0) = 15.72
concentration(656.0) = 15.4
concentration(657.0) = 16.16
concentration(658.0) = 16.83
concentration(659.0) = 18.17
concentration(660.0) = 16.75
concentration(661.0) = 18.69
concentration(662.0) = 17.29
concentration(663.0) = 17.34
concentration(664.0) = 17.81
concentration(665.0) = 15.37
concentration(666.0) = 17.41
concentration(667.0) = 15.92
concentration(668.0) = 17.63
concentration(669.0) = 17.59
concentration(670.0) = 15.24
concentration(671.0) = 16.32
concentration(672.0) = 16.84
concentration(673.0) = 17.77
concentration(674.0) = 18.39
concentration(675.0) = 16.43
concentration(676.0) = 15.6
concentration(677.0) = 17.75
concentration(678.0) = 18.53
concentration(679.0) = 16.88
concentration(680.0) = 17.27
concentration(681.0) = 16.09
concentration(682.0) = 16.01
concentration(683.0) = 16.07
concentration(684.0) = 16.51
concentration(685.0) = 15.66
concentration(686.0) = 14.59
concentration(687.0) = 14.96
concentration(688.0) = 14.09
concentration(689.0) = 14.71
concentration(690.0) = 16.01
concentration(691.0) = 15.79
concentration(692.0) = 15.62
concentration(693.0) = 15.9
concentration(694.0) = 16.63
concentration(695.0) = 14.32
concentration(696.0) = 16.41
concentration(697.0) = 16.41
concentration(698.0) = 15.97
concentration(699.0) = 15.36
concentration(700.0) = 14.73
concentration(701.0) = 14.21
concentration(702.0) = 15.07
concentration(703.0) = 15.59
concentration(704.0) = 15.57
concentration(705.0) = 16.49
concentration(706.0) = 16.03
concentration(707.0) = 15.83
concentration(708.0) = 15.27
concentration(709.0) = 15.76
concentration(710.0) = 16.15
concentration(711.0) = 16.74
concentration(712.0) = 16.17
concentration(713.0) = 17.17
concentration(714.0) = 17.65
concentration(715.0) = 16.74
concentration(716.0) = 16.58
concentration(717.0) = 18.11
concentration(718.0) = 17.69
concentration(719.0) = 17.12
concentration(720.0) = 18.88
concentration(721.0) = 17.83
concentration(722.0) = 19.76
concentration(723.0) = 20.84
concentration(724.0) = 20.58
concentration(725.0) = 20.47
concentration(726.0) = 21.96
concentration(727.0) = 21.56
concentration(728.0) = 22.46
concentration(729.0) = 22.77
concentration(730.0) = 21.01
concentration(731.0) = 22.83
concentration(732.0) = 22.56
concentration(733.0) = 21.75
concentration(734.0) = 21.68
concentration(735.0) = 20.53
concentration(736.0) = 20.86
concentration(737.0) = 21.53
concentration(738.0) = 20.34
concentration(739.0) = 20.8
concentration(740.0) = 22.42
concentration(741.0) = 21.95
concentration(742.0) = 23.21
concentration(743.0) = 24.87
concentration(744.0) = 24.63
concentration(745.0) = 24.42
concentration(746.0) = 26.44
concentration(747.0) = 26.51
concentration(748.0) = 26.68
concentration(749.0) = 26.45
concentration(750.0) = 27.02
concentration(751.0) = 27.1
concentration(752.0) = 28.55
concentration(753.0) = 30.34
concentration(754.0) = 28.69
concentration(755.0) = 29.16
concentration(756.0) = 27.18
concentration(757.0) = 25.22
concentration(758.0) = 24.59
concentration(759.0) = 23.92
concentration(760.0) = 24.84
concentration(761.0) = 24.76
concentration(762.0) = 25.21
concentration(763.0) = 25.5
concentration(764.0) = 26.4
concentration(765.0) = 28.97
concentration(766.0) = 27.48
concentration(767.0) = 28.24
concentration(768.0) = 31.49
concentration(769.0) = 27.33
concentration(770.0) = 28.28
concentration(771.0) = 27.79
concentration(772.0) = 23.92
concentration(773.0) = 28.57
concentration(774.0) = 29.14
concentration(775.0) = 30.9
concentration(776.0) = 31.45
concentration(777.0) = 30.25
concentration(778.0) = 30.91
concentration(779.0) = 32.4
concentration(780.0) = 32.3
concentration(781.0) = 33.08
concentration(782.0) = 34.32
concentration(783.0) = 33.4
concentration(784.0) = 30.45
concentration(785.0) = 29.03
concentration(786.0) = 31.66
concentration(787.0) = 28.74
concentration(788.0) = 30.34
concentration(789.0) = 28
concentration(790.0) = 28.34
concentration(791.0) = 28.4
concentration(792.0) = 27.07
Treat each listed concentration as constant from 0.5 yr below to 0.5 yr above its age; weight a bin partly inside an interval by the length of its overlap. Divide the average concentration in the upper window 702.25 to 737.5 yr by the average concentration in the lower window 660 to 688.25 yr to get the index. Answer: 1.13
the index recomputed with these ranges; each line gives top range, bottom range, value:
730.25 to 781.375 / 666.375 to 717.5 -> 1.62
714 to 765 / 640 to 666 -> 1.39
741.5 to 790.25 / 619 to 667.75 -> 1.91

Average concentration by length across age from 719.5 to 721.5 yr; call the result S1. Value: 18.4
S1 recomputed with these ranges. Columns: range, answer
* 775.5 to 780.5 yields 31.5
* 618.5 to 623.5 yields 14.2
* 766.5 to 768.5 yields 29.9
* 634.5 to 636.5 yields 9.53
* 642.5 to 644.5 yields 15.4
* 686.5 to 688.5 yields 14.5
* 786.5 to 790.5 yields 28.9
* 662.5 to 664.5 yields 17.6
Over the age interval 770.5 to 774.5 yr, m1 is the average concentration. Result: 27.4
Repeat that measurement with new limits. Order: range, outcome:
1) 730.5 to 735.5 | 21.9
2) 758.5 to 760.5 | 24.4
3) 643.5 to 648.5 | 16.5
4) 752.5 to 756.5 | 28.8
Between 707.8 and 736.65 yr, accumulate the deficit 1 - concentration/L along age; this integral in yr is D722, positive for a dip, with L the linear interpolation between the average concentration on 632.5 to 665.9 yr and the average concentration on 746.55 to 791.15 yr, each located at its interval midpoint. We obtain 5.06 yr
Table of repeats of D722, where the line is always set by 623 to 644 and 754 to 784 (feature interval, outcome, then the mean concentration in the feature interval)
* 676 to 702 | 4.3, 15.8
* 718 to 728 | 1.4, 19.9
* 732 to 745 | 1.5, 22.2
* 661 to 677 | -0.2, 16.9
